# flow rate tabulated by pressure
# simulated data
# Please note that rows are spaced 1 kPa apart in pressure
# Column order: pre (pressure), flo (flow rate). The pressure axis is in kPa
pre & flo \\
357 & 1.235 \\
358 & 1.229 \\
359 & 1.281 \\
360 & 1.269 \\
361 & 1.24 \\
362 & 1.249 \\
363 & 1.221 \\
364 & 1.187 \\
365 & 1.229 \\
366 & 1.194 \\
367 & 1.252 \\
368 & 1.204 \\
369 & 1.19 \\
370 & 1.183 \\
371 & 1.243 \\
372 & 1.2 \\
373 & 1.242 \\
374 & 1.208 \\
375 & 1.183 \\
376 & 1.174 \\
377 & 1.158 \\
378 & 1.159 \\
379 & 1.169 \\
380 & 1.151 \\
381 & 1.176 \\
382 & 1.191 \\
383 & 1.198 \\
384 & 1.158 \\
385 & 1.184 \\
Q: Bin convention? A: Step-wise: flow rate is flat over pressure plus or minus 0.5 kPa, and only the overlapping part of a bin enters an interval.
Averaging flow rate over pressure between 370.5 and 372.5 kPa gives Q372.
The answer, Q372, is 1.22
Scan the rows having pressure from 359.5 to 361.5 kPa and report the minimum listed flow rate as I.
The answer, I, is 1.24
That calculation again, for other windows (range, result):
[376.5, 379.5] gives 1.158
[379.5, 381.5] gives 1.151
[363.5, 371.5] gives 1.183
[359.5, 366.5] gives 1.187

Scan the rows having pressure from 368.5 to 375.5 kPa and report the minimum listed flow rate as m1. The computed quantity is 1.183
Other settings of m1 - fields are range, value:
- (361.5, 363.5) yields 1.221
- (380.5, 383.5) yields 1.176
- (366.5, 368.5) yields 1.204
